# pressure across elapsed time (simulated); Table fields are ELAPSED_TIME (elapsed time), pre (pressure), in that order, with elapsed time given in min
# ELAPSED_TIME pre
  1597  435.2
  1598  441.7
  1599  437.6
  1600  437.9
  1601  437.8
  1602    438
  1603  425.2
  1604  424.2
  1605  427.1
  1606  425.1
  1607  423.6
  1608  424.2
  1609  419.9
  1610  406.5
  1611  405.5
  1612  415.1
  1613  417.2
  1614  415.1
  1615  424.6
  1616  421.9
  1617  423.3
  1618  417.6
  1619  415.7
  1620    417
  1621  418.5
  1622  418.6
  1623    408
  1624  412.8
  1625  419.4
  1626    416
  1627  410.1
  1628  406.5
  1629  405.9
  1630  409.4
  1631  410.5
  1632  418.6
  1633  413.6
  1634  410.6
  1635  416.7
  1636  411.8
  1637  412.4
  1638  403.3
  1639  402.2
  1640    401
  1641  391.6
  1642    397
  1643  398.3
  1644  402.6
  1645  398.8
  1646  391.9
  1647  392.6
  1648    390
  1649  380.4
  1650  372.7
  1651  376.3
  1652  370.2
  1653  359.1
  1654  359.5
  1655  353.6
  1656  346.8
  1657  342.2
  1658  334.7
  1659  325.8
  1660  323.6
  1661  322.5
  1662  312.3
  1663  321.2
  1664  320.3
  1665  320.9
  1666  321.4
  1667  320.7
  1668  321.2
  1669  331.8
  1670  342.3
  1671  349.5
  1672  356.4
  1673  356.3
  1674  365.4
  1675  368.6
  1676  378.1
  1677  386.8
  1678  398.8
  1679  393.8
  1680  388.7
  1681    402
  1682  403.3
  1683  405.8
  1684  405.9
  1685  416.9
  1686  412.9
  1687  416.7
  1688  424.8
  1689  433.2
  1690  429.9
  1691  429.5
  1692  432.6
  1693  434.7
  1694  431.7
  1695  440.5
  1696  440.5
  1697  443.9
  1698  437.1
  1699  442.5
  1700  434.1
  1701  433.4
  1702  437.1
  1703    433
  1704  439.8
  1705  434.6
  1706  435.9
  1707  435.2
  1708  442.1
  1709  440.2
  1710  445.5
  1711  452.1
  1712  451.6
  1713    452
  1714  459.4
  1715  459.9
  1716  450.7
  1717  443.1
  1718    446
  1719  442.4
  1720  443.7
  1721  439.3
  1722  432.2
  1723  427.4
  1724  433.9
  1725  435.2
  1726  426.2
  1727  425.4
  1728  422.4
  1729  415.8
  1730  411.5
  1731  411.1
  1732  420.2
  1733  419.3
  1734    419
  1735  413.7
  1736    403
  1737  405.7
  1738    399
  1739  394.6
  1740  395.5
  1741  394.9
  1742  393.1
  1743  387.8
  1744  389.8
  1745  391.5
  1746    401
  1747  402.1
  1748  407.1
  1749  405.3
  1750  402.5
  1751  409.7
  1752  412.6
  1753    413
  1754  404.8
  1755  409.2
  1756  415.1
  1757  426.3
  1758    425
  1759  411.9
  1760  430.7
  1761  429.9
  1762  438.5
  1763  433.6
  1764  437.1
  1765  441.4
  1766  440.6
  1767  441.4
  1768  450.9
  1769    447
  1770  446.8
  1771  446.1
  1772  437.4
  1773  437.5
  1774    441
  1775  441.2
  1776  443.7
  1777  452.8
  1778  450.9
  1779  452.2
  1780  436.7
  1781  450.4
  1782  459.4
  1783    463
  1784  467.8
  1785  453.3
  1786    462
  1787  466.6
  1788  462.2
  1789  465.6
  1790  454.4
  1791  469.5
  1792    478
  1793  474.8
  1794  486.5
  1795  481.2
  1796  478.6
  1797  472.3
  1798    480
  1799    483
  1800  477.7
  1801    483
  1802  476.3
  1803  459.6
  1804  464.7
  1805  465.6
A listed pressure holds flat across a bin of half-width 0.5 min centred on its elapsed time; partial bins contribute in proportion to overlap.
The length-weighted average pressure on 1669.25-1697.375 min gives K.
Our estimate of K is 402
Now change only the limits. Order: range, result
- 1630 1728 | 401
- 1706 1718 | 448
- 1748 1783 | 433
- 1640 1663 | 365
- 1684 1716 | 437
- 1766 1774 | 443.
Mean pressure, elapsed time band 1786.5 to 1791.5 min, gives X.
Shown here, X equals 464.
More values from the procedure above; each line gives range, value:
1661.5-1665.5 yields 319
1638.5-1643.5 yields 398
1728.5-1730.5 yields 414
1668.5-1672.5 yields 345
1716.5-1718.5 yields 445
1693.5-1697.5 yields 439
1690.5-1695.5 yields 434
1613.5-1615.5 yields 420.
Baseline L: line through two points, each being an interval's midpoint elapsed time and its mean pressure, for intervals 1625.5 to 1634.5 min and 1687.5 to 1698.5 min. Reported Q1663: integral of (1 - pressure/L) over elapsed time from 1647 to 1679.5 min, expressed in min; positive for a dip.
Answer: 5.5 min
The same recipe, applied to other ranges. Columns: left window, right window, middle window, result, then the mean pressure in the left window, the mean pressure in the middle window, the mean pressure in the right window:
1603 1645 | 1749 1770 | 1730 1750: 1.0 min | 413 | 403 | 426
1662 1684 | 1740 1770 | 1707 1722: -2.2 min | 360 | 447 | 417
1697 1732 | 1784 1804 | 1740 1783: 3.0 min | 437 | 426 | 472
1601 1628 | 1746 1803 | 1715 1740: 0.8 min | 419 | 424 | 446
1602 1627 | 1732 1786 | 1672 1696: 0.9 min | 419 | 406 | 425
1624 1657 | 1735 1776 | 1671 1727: -2.4 min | 395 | 424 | 419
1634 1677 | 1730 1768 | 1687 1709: -2.8 min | 364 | 435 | 413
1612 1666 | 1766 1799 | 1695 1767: 1.2 min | 388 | 425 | 458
